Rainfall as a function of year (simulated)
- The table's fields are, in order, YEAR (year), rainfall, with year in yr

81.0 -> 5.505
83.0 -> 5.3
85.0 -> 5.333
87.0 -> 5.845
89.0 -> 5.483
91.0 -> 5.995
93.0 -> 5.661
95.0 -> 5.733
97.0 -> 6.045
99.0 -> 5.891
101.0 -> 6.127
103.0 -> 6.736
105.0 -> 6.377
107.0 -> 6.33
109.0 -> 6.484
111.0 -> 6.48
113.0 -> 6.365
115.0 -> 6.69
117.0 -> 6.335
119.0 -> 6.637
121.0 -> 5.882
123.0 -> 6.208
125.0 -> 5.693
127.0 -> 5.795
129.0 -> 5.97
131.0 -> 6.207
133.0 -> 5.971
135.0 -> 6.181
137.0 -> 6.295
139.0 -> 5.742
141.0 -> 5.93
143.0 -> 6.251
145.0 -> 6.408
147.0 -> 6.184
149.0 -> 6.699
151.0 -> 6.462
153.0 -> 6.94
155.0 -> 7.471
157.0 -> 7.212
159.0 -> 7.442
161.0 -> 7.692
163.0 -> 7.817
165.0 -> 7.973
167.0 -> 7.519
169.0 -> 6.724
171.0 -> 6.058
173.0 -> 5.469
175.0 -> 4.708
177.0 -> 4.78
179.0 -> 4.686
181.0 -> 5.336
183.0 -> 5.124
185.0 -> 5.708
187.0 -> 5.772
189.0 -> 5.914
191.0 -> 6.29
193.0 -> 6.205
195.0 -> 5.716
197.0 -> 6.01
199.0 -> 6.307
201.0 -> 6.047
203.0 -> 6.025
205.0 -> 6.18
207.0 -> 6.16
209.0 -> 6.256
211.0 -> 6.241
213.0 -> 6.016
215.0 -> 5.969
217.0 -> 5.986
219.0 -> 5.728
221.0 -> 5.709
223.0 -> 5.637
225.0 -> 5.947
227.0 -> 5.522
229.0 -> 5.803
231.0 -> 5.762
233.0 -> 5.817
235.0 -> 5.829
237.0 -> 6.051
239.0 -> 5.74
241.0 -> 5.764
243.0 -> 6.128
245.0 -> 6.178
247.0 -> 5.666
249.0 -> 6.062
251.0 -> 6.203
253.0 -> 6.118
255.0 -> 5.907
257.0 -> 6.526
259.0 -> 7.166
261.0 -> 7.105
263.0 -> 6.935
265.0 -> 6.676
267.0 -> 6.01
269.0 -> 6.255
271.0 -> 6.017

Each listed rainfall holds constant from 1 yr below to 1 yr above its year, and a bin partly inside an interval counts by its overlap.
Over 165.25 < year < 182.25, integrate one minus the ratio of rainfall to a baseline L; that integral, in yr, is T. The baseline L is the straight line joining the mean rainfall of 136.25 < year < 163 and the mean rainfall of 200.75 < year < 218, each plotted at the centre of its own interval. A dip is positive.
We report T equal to 1.9 yr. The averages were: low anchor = 6.72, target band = 5.75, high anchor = 6.1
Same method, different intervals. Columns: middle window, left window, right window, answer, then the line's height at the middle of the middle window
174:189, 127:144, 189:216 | 2.2 yr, 6.09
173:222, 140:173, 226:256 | 4.7 yr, 6.41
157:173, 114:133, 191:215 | -2.8 yr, 6.13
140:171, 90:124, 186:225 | -4.2 yr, 6.12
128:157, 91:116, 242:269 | -0.5 yr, 6.26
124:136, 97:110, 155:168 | 1.6 yr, 6.89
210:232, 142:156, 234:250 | 0.9 yr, 6.09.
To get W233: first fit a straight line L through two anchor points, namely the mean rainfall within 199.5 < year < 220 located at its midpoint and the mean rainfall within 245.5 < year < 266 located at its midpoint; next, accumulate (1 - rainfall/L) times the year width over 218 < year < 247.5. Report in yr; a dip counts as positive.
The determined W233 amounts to 2.0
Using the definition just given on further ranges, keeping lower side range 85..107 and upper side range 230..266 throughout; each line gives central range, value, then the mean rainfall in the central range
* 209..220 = 0.25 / 6.01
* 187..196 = 0.17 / 6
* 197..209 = -0.01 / 6.14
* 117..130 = -0.08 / 6.05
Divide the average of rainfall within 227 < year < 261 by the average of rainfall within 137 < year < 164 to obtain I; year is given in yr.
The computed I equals 0.90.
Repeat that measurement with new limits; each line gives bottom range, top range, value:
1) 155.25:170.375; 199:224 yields 0.81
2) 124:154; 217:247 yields 0.94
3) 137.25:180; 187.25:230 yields 0.92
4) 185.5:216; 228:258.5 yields 0.99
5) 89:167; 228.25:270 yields 0.96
